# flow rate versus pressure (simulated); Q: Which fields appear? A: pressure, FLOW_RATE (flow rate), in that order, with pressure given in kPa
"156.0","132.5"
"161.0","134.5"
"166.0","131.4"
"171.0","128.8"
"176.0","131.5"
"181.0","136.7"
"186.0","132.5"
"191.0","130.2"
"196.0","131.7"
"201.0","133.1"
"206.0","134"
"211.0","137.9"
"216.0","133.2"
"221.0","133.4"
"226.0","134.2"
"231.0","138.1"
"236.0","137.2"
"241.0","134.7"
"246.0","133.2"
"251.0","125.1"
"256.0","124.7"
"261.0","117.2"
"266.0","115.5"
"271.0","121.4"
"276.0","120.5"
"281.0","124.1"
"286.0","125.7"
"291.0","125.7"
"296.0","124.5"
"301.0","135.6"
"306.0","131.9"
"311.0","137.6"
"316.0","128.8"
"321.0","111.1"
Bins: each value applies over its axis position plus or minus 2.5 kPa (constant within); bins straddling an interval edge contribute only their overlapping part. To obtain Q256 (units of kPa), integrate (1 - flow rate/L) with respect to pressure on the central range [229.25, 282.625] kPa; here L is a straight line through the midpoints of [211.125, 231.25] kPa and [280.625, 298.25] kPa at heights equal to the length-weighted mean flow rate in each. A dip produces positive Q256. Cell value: 1.4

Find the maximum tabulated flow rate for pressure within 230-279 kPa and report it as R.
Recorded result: 138.1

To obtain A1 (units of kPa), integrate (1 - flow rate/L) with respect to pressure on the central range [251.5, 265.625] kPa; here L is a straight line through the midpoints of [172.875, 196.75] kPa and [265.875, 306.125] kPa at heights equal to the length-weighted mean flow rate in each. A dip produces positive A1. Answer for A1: 0.7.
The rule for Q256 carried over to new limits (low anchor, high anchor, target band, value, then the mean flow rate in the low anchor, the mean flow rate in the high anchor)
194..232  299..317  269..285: 1.4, 134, 134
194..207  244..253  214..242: -1.0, 133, 129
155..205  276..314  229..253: -0.6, 132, 129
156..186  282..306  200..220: -0.5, 133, 128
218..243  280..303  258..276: 1.6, 135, 127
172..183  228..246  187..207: 0.3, 133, 136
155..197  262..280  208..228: -1.3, 132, 119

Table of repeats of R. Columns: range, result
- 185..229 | 137.9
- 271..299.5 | 125.7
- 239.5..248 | 134.7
